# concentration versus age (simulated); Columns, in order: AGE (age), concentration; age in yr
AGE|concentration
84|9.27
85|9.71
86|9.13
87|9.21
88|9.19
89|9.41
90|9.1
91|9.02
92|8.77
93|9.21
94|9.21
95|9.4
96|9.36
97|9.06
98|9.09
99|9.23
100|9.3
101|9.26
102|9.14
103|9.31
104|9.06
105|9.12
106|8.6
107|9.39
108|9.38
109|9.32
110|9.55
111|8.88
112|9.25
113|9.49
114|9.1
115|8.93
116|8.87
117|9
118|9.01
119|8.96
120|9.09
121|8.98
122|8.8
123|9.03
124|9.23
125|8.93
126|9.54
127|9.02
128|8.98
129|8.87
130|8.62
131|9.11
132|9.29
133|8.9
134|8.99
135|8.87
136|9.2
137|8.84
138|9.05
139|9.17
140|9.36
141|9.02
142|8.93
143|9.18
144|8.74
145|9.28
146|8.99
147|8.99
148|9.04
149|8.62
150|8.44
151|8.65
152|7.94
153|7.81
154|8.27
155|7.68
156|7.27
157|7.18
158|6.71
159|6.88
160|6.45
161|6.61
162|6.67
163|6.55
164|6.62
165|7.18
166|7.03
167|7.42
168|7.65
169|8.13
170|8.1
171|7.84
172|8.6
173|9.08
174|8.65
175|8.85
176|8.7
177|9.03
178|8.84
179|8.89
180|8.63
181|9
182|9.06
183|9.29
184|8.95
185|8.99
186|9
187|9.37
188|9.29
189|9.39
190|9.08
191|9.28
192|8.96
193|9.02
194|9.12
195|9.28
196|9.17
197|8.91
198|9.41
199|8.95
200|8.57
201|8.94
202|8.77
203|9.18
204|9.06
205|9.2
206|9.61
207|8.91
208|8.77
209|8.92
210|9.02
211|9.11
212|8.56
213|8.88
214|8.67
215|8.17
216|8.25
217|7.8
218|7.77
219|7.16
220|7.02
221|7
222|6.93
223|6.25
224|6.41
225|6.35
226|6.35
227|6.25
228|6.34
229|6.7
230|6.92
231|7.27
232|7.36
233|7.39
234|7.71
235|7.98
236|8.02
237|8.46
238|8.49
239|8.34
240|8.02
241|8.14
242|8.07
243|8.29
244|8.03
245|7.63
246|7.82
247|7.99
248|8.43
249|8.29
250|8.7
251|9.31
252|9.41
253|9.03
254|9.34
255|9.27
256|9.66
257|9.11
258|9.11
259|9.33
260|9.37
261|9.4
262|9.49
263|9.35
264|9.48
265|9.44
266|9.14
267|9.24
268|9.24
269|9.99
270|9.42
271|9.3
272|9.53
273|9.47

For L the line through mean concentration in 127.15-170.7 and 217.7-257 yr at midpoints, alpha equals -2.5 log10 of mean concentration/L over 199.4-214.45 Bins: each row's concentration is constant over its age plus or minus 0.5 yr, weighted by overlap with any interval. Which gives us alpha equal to -0.13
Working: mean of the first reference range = 8.22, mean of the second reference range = 7.81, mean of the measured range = 8.95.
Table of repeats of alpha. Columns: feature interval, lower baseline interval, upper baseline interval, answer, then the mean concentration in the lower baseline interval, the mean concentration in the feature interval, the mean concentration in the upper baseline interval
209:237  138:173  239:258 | 0.12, 8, 7.51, 8.59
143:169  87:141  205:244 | 0.12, 9.11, 7.74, 7.8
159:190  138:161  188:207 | 0.06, 8.28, 8.25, 9.11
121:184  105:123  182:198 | 0.09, 9.09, 8.43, 9.15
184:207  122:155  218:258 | -0.10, 8.88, 9.11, 7.84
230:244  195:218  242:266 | 0.12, 8.84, 7.93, 8.91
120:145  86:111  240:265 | 0.01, 9.19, 9.03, 8.83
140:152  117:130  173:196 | 0.02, 9.02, 8.88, 9.03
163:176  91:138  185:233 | 0.09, 9.1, 7.91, 8.27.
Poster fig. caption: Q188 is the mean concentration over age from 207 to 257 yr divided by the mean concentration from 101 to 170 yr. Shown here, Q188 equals 0.9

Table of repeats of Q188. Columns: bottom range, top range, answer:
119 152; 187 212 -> 1.01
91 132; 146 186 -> 0.89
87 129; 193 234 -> 0.88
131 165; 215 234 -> 0.85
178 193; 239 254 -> 0.93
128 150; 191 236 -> 0.90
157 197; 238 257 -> 1.03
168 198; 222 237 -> 0.79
